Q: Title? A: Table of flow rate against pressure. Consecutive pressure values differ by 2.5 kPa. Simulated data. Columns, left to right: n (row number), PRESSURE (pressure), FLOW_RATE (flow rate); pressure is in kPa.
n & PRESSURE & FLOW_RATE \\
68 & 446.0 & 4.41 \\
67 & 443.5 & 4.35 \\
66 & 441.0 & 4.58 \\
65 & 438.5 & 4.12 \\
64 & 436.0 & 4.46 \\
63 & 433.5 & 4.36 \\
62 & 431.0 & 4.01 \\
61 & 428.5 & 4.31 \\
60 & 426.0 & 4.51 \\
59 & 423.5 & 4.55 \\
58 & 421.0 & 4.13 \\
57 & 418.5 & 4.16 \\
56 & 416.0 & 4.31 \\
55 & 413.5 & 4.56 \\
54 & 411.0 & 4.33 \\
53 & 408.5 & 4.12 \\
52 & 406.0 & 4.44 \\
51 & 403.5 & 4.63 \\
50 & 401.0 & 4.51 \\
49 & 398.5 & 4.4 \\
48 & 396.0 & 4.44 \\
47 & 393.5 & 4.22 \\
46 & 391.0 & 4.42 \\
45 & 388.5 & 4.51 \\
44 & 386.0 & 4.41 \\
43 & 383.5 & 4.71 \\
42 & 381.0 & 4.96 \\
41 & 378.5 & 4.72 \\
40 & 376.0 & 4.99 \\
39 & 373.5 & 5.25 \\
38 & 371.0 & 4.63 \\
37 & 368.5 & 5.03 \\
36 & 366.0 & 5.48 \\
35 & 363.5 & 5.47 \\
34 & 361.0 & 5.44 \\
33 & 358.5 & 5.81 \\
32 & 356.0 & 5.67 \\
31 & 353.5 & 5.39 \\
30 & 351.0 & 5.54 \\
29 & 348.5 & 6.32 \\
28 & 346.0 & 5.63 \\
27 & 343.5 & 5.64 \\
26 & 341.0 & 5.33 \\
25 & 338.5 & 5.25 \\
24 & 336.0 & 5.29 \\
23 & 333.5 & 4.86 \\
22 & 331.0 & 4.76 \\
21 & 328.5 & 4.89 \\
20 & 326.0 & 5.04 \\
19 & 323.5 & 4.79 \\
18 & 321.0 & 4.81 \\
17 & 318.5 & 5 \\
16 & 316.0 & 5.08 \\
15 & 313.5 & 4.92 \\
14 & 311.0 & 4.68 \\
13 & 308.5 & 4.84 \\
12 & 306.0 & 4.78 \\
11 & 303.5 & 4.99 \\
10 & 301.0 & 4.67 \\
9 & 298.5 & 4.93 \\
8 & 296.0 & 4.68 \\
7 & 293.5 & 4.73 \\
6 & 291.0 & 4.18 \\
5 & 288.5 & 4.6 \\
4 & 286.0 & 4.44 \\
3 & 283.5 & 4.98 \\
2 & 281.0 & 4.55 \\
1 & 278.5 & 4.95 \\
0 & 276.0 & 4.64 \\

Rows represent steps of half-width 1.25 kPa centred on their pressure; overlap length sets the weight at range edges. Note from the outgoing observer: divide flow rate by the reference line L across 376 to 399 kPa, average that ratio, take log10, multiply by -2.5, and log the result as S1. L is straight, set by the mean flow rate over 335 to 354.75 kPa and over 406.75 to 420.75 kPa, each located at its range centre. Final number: 0.05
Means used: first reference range 5.55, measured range 4.56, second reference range 4.29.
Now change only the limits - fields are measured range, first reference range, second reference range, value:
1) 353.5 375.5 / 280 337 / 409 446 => -0.165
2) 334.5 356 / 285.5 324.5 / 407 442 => -0.200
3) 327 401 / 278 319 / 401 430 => -0.120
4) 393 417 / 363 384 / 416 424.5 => 0.028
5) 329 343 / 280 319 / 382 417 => -0.107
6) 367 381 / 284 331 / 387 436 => -0.097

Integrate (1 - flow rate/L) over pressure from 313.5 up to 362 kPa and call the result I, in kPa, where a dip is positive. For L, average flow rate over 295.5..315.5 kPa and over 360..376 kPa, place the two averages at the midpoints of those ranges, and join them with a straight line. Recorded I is -2.5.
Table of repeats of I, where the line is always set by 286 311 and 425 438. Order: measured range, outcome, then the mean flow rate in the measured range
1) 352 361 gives -2.1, 5.6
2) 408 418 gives 0.1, 4.33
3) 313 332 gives -1.2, 4.91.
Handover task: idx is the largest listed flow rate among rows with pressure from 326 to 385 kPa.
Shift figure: 6.32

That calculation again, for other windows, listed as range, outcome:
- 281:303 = 4.98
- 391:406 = 4.63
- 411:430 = 4.56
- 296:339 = 5.29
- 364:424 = 5.48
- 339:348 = 5.64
